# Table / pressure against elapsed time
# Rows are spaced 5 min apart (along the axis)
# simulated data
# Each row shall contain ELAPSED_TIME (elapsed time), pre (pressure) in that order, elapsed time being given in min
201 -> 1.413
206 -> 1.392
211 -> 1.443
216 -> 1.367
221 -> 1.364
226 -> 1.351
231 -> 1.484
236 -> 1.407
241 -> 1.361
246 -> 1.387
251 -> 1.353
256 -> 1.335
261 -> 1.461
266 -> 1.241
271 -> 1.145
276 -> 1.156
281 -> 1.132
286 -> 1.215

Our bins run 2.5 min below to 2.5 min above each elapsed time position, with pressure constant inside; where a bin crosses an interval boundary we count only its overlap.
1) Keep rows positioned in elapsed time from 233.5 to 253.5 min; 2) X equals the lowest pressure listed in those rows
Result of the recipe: 1.353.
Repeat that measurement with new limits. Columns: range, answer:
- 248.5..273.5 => 1.145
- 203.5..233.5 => 1.351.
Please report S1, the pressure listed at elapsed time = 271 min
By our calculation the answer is 1.145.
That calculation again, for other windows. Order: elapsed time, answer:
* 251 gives 1.353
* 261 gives 1.461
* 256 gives 1.335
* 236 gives 1.407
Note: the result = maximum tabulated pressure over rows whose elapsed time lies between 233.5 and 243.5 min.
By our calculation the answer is 1.407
